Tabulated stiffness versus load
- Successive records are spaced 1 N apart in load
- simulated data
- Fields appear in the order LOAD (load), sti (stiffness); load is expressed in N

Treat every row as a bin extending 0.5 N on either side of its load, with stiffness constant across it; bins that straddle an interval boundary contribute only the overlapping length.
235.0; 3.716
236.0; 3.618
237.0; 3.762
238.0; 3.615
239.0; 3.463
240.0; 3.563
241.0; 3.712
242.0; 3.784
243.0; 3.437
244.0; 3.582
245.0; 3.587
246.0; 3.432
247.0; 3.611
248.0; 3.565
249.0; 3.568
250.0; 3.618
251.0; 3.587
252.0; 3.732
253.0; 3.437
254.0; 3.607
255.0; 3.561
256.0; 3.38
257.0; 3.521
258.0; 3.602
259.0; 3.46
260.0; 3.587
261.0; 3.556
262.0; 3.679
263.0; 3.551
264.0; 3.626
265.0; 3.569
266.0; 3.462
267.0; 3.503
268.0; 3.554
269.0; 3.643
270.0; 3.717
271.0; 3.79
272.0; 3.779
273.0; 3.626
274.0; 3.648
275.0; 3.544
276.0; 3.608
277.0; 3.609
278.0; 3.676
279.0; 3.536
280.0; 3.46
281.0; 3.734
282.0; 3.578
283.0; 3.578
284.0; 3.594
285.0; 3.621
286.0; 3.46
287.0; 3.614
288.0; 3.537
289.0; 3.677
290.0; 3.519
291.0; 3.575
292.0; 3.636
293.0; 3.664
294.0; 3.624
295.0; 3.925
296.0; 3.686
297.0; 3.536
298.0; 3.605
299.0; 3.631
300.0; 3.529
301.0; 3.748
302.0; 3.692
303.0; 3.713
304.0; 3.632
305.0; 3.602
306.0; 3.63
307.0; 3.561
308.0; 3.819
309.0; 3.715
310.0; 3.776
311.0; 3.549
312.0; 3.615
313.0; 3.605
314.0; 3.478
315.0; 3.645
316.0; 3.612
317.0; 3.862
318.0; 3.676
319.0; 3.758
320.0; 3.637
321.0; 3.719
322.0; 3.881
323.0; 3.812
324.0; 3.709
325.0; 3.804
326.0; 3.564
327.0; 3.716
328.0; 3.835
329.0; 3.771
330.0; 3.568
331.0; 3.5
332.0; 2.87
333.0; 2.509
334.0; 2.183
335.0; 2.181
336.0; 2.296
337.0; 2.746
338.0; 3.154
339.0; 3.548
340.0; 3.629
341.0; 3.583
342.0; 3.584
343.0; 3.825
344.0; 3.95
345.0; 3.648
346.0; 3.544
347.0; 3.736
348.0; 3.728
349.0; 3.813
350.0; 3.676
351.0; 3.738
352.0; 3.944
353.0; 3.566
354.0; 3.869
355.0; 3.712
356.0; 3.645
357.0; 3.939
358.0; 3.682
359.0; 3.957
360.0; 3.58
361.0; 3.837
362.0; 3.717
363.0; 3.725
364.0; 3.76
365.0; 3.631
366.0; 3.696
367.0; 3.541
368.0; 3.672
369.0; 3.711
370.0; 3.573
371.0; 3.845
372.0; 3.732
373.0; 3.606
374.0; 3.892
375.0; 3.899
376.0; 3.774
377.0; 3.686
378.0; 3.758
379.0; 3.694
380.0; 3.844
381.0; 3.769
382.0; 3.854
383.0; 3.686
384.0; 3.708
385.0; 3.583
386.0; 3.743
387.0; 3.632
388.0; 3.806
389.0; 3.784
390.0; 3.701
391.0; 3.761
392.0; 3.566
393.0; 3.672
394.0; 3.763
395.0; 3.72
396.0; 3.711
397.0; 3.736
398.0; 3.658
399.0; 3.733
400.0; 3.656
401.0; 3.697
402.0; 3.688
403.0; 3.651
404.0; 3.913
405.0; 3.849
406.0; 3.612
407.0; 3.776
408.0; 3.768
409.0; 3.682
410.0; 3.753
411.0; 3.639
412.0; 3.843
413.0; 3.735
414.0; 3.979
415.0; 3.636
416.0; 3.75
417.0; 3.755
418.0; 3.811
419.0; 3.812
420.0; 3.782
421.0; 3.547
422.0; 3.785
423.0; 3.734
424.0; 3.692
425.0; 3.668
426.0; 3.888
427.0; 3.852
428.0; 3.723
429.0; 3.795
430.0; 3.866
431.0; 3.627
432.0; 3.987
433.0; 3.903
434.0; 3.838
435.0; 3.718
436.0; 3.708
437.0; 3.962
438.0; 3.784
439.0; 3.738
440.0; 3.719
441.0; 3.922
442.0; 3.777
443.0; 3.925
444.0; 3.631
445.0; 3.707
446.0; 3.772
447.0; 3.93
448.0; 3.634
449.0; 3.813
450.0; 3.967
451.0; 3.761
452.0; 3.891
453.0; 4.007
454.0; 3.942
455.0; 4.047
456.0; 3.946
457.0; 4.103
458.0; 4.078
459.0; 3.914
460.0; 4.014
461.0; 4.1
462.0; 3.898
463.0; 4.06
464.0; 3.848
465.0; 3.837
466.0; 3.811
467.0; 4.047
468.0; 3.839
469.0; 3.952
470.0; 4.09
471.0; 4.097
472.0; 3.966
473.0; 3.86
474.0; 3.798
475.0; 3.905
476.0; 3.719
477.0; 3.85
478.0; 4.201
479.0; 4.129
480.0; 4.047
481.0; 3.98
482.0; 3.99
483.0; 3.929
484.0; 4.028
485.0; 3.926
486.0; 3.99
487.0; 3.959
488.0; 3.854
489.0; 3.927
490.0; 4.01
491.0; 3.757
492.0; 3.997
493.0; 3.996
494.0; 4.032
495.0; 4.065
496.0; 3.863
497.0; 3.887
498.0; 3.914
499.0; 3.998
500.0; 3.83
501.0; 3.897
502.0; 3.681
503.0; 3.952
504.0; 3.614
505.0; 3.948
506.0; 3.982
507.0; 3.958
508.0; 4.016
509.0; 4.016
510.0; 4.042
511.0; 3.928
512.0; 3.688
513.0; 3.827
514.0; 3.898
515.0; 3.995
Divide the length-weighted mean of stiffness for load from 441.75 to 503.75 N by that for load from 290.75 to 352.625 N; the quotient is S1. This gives 1.10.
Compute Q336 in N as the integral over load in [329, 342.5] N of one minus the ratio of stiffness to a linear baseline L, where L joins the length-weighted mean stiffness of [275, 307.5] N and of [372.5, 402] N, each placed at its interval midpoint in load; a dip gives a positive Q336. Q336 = 2.26 N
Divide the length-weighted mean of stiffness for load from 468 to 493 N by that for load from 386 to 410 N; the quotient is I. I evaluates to 1.06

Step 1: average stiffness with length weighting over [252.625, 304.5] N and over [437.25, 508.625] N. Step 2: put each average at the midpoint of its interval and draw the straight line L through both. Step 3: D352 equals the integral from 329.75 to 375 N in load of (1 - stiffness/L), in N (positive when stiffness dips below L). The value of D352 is 2.3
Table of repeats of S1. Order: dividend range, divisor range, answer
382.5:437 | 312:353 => 1.07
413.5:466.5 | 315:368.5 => 1.08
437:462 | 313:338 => 1.15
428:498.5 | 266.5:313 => 1.08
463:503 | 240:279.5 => 1.10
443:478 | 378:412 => 1.05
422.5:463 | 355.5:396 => 1.03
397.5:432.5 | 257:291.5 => 1.04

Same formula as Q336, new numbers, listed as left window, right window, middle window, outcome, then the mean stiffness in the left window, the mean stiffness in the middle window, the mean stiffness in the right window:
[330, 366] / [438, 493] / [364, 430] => -1.2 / 3.49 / 3.73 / 3.92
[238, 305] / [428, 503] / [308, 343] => 2.2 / 3.6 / 3.45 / 3.9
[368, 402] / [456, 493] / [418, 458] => 0.4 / 3.72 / 3.82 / 3.96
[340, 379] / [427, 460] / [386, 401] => 0.3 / 3.73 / 3.71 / 3.85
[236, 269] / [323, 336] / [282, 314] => -2.4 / 3.57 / 3.63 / 3.25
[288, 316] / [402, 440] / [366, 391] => 0.0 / 3.64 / 3.73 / 3.77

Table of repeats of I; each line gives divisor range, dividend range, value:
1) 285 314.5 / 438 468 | 1.07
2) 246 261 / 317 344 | 0.96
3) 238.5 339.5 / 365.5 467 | 1.07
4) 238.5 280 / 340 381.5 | 1.04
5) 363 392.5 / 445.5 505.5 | 1.06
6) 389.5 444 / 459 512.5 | 1.05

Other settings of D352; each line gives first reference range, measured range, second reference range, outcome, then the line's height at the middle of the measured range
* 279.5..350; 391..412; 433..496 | 0.3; 3.76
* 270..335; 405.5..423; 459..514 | 0.3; 3.8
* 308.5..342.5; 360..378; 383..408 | -0.5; 3.61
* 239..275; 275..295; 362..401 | 0.1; 3.62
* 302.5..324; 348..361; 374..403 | -0.2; 3.71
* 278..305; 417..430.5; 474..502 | 0.3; 3.84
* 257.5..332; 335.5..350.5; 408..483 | 0.8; 3.71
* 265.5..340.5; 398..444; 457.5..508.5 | 0.4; 3.8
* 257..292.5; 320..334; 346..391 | 0.6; 3.67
